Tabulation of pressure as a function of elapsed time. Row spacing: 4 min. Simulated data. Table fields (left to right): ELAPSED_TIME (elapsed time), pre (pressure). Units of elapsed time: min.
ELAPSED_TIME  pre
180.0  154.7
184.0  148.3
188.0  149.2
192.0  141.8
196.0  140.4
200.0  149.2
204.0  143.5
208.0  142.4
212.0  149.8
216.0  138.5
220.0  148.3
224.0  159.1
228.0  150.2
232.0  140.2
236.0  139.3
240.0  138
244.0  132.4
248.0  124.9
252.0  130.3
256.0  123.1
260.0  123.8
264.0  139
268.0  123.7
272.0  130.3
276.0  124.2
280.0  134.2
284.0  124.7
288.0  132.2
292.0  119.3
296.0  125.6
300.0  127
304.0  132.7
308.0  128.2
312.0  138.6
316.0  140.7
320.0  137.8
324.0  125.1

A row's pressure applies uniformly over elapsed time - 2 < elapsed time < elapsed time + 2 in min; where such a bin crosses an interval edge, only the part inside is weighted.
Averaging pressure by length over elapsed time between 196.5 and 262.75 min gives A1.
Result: 140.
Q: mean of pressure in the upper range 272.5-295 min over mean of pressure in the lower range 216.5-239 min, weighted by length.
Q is 0.9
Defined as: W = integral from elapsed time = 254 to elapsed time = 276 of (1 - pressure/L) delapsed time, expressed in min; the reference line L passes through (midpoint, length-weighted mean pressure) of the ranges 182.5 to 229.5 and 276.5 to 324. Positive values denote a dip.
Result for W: 1.4 min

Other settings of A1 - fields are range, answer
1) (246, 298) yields 127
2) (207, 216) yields 145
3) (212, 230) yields 149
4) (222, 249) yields 141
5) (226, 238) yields 143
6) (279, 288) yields 130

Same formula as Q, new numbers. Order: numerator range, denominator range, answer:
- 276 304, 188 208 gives 0.88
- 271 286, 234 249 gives 0.96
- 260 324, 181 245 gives 0.90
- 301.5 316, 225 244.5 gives 0.95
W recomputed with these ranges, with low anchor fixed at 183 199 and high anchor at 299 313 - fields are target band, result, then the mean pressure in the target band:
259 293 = 1.7 min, 128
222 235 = -0.8 min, 149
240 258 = 1.2 min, 129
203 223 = -0.4 min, 145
